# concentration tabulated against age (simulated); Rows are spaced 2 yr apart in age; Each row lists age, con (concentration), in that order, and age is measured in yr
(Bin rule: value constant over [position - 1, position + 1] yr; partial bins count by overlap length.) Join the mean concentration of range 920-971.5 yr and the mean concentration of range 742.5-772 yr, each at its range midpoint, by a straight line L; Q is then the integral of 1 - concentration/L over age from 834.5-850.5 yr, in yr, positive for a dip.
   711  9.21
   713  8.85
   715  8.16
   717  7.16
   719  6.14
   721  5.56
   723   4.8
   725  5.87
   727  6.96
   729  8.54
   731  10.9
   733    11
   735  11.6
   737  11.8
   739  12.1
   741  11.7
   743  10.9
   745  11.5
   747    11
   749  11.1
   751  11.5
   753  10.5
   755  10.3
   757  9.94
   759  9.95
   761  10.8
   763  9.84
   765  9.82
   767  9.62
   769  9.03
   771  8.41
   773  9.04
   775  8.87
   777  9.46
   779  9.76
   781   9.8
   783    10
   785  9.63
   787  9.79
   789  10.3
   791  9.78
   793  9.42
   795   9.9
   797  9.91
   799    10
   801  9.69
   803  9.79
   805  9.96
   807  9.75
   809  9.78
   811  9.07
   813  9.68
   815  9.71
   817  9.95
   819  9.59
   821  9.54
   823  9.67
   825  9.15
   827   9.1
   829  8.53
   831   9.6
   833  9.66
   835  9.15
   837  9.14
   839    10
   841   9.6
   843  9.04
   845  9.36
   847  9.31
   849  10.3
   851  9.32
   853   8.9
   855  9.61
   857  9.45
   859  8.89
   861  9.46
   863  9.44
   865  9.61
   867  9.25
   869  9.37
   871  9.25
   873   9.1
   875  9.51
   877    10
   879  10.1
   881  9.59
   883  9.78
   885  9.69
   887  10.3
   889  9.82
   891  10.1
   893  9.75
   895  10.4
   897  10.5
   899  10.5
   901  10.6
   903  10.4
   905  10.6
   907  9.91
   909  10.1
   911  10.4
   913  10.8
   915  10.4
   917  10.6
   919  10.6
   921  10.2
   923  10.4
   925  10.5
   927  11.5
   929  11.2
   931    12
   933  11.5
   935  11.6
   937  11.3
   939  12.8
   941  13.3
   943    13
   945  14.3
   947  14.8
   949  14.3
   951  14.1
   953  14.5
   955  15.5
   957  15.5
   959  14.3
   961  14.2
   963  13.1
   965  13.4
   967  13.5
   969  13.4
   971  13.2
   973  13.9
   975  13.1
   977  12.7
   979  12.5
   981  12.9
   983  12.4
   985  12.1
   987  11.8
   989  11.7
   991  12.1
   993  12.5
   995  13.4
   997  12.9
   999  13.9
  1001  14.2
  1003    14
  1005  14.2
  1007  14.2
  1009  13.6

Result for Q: 2.79 yr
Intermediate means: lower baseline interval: 10.3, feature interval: 9.49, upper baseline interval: 13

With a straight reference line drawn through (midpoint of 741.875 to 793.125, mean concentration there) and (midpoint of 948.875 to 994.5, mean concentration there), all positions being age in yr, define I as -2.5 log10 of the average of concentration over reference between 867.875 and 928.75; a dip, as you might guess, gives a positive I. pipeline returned 0.192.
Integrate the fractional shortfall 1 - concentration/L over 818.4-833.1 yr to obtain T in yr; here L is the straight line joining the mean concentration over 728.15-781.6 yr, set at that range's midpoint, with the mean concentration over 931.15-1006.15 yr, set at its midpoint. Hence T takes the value 2.6 yr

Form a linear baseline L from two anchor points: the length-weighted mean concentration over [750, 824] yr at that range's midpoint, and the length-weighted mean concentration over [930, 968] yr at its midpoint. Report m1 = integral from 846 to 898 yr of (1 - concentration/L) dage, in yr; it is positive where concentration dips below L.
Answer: 9.3 yr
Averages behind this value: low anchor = 9.77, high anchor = 13.5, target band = 9.65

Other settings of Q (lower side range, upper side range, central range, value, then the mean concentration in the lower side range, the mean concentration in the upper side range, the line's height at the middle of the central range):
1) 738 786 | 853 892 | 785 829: 1.23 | 10.2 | 9.58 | 9.94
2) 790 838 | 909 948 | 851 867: 1.60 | 9.56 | 11.6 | 10.4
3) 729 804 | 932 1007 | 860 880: 3.87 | 10.2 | 13.3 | 11.8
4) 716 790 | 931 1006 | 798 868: 9.33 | 9.59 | 13.3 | 11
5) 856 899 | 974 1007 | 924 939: -0.29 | 9.7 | 12.9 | 11.2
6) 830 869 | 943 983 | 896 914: 1.77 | 9.42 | 13.8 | 11.6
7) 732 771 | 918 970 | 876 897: 3.85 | 10.7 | 12.9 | 12.2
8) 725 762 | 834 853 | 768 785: 1.44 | 10.5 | 9.44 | 10.2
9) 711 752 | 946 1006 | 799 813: 1.20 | 9.35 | 13.5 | 10.6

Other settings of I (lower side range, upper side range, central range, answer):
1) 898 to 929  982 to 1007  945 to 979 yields -0.16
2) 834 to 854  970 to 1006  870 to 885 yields 0.07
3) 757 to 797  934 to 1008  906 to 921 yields 0.18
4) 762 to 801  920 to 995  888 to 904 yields 0.14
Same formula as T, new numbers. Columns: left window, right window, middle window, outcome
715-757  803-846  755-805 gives -1.1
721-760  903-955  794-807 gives 0.9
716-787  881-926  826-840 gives 0.9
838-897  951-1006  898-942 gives 1.7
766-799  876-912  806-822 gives 0.1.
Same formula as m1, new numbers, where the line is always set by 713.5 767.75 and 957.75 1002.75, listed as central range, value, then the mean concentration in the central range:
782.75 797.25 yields 0.7 yr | 9.83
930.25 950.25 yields -0.7 yr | 12.9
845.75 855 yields 1.4 yr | 9.47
